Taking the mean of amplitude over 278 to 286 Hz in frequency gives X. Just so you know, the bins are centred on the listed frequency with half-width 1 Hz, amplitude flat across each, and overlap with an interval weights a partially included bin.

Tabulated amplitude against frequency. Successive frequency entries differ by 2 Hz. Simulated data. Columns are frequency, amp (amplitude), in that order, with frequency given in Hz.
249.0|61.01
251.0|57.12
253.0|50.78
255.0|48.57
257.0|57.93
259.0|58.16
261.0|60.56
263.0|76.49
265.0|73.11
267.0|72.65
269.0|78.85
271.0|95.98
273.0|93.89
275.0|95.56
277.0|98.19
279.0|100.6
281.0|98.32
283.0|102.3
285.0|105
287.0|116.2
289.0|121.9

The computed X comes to 102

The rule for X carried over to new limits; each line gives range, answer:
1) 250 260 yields 54.5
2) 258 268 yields 68.2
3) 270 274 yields 94.9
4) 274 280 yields 98.1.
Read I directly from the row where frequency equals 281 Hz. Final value 98.32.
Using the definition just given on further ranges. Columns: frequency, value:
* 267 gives 72.65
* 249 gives 61.01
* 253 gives 50.78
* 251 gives 57.12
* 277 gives 98.19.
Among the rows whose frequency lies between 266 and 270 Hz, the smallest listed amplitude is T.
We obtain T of 72.65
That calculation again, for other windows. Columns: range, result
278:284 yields 98.32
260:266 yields 60.56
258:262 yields 58.16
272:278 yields 93.89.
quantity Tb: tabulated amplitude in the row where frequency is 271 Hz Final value 95.98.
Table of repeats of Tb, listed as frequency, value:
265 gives 73.11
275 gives 95.56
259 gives 58.16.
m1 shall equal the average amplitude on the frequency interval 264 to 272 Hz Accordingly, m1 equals 80.1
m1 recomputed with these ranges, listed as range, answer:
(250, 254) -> 54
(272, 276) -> 94.7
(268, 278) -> 92.5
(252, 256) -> 49.7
